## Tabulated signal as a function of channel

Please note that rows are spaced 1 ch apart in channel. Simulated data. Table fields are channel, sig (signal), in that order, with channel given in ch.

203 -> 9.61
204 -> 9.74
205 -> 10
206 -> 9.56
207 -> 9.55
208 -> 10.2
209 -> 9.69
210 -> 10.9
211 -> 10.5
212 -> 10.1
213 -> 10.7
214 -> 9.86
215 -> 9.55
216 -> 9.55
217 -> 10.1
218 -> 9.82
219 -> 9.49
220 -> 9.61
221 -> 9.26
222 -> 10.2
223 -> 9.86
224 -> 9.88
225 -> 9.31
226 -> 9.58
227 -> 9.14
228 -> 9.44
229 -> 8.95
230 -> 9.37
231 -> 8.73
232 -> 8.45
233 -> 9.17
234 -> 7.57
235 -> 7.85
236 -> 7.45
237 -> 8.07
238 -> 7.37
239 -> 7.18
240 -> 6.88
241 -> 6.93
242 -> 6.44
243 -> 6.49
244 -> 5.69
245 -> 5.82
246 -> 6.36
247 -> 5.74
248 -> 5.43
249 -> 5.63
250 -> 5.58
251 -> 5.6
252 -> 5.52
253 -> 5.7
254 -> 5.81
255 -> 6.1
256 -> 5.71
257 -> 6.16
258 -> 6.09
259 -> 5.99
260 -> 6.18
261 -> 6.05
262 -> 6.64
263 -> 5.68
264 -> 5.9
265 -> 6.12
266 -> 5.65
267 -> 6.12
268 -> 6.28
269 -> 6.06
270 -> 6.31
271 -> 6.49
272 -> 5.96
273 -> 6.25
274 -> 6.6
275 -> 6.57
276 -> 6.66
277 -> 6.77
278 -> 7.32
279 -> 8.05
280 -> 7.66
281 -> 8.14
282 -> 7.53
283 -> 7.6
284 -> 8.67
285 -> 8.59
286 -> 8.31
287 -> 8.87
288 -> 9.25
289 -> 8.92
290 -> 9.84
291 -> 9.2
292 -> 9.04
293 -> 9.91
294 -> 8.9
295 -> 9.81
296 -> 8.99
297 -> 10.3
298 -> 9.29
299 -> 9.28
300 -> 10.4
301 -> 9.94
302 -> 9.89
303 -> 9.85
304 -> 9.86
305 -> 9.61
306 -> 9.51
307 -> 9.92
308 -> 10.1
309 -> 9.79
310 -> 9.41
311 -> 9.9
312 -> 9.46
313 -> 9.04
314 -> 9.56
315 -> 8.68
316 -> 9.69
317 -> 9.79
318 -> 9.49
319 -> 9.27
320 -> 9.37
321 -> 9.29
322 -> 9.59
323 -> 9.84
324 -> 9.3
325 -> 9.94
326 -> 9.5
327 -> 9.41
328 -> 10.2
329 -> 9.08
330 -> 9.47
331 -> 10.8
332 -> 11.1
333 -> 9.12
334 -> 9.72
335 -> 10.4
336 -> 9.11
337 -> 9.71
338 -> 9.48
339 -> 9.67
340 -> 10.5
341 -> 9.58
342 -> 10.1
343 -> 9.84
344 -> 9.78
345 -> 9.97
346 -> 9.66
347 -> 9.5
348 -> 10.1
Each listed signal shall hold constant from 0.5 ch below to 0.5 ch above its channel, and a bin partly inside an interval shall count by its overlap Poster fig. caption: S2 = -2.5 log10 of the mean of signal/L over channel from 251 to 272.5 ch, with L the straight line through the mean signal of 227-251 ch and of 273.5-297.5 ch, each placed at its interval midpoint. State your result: 0.284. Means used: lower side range 7.25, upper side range 8.4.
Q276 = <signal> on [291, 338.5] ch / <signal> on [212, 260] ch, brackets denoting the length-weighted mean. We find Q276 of 1.24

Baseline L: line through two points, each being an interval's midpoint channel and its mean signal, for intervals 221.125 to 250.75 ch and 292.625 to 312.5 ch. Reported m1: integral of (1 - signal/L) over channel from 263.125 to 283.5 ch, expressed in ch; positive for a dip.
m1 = 5.0 ch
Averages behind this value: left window 7.74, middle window 6.68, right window 9.7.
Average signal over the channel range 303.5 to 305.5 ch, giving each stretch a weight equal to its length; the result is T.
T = 9.73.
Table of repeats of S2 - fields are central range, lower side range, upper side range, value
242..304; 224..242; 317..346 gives 0.217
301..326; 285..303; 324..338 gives 0.001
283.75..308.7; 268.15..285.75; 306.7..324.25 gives -0.139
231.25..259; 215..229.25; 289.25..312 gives 0.415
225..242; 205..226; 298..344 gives 0.194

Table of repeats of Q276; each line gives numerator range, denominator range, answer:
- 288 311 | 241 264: 1.62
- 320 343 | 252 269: 1.63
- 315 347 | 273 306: 1.12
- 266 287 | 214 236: 0.77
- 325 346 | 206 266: 1.25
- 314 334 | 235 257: 1.53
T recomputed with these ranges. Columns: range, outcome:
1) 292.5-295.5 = 9.54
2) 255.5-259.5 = 5.99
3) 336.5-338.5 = 9.6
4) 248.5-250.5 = 5.61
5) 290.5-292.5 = 9.12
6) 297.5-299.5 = 9.29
